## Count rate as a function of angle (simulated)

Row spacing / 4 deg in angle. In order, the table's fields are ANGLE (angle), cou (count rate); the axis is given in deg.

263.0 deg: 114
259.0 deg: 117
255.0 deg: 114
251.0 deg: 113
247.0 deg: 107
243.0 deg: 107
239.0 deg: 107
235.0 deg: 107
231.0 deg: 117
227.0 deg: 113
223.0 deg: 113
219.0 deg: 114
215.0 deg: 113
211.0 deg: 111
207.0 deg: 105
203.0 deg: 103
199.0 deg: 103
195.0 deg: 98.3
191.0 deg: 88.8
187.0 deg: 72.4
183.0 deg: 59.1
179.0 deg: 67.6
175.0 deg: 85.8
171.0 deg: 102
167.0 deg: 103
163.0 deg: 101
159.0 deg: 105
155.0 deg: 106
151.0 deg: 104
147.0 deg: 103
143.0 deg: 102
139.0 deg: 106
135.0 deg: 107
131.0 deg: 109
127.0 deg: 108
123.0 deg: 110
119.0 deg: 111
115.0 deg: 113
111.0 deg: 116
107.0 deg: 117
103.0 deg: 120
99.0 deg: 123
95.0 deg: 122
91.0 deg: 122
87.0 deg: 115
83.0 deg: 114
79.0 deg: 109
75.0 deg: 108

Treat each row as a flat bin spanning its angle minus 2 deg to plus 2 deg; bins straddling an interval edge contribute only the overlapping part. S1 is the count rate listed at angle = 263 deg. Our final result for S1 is 114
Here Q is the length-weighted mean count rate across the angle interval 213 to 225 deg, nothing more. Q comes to 113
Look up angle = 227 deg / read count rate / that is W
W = 113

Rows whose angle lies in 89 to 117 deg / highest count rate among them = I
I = 123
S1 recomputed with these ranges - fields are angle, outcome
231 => 117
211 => 111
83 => 114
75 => 108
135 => 107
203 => 103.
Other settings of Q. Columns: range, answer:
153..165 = 104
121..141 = 108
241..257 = 110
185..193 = 80.6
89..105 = 122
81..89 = 114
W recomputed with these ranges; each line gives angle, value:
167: 103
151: 104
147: 103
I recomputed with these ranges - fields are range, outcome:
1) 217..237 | 117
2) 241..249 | 107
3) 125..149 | 109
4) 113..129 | 113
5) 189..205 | 103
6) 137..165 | 106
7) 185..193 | 88.8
